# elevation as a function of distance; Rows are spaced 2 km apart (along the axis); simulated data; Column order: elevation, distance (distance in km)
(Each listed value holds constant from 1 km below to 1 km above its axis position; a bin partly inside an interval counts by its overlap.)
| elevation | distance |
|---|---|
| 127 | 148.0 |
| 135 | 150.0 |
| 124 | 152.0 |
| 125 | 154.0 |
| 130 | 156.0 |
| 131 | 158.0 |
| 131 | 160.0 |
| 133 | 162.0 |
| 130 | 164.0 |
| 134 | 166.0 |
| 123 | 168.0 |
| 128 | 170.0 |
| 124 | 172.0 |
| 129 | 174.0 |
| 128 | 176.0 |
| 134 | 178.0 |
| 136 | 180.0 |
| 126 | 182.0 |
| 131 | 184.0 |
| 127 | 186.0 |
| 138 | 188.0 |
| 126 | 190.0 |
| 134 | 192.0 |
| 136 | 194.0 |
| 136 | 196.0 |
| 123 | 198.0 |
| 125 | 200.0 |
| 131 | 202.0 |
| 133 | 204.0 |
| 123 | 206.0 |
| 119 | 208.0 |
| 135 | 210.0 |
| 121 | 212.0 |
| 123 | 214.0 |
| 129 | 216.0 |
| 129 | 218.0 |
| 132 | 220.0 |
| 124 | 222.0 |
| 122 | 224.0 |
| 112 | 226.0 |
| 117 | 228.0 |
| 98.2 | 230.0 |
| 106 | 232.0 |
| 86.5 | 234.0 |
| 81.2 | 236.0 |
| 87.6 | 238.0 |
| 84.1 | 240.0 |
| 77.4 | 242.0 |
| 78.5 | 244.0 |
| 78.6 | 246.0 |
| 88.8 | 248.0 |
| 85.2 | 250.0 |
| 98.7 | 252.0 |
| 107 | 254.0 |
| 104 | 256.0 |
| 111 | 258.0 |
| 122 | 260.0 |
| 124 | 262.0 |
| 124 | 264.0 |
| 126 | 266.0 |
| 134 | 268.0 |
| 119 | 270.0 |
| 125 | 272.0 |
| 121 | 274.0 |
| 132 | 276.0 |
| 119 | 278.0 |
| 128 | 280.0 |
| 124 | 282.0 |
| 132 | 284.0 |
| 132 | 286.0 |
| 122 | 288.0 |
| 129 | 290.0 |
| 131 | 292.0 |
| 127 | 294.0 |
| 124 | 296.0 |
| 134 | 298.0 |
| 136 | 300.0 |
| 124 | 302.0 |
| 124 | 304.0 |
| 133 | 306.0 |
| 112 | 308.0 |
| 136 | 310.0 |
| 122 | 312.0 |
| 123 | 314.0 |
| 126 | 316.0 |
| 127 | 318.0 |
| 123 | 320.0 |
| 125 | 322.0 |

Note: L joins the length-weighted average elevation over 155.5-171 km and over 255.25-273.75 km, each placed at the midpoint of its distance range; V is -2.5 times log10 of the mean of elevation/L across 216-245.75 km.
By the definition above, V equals 0.206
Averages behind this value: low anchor 130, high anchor 121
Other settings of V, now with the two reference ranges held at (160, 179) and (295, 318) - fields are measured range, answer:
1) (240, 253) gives 0.450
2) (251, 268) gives 0.106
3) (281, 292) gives -0.008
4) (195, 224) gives 0.012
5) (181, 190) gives -0.008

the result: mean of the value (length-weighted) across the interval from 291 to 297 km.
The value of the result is 127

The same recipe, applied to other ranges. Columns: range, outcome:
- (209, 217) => 127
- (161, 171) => 130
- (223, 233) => 111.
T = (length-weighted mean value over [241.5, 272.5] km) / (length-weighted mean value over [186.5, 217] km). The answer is 0.83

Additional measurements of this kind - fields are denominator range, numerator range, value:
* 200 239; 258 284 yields 1.07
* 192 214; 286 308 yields 1.00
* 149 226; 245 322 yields 0.94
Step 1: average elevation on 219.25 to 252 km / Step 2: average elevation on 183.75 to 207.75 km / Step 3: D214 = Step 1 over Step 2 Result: 0.75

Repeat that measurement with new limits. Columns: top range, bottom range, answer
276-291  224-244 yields 1.34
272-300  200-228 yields 1.02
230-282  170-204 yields 0.81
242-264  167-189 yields 0.77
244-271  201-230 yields 0.87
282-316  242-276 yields 1.17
